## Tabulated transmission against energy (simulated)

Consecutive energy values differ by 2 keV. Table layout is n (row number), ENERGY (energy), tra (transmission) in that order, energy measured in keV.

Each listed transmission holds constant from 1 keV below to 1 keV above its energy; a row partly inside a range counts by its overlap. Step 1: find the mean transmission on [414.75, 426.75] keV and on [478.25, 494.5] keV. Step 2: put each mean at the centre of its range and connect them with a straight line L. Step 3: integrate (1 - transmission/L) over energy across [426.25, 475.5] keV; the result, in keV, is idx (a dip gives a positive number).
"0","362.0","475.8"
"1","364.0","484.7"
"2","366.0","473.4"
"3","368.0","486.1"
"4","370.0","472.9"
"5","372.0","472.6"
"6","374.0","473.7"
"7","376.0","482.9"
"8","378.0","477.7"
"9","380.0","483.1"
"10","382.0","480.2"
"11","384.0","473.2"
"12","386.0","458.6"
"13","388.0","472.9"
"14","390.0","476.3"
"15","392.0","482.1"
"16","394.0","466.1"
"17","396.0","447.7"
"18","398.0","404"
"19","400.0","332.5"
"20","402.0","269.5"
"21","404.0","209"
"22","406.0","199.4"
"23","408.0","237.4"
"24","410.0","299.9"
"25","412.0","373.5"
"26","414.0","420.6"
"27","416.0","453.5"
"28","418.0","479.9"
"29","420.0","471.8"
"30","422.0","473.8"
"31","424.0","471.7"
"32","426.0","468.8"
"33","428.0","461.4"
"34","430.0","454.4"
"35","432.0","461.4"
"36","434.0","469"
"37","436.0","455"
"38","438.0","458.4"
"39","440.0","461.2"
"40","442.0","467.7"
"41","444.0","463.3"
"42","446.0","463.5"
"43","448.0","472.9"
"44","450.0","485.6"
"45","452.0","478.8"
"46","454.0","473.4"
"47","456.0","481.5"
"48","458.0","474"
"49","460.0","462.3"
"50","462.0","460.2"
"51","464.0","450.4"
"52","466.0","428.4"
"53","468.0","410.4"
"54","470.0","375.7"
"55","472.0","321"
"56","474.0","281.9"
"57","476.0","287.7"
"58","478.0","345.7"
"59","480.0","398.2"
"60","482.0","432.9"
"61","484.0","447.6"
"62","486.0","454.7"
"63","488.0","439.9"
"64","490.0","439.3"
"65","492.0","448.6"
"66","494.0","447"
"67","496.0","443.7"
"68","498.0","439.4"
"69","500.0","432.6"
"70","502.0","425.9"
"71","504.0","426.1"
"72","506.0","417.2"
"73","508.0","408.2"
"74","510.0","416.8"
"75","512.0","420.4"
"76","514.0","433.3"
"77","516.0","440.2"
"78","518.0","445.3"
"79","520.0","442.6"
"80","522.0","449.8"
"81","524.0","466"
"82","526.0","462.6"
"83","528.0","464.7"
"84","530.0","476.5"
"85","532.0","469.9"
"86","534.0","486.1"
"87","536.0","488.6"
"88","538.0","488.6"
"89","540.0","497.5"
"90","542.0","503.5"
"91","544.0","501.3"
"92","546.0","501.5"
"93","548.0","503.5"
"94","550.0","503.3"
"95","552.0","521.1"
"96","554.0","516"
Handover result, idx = 1.07 keV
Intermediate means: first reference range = 469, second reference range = 434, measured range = 443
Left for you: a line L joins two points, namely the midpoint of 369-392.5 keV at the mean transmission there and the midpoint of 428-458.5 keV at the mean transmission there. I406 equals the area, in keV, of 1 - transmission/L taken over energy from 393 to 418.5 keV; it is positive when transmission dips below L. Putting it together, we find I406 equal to 6.6 keV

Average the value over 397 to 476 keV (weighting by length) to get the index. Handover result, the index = 415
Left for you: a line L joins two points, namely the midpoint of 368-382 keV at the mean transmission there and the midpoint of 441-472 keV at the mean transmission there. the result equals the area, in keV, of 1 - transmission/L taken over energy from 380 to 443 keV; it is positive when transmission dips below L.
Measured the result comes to 6.1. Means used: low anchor 478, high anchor 452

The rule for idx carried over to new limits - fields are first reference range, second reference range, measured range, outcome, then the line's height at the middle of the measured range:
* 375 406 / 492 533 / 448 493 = 1.2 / 434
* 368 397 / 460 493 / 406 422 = 2.3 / 450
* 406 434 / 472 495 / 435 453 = -2.5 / 411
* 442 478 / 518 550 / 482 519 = 1.7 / 456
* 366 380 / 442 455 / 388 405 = 3.0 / 476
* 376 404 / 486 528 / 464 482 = 2.9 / 437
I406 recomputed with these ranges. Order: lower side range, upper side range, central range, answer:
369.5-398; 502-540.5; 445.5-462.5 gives -0.5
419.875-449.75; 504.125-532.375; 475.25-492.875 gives 1.6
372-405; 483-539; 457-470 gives 0.0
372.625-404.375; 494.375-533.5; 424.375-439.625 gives -0.8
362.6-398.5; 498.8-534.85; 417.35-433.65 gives -0.2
